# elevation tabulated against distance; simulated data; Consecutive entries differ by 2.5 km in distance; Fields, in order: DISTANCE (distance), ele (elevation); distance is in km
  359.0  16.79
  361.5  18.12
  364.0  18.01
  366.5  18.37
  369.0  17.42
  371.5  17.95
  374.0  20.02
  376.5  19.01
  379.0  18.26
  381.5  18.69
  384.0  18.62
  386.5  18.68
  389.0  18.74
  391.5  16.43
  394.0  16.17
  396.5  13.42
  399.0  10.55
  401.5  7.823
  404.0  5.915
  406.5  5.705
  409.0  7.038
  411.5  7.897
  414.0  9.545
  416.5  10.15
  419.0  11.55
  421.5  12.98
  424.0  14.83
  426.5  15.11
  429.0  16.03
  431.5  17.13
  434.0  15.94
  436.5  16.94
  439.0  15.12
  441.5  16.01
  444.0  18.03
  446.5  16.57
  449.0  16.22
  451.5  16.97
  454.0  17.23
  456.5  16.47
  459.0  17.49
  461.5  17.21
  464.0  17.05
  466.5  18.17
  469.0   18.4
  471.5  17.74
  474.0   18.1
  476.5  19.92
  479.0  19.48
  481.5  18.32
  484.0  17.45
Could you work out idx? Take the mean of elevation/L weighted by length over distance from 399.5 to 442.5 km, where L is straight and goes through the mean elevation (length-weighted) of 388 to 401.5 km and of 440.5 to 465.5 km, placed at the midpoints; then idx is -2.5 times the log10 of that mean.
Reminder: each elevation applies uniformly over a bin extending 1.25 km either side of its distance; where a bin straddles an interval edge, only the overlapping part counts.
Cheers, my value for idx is 0.28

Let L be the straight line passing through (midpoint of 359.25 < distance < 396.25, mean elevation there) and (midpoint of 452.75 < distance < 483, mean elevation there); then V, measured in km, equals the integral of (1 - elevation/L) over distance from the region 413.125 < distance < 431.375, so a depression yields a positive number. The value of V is 4.8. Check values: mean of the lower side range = 18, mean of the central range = 13.2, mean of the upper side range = 18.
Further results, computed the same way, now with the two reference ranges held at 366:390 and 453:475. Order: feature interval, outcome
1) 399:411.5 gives 7.6 km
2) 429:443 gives 1.3 km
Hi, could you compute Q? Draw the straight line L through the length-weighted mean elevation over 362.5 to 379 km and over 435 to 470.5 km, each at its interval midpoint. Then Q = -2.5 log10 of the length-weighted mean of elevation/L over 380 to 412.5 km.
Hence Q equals 0.37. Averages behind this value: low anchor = 18.4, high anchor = 17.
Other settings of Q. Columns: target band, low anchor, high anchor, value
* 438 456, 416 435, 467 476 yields -0.03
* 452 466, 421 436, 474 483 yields 0.03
